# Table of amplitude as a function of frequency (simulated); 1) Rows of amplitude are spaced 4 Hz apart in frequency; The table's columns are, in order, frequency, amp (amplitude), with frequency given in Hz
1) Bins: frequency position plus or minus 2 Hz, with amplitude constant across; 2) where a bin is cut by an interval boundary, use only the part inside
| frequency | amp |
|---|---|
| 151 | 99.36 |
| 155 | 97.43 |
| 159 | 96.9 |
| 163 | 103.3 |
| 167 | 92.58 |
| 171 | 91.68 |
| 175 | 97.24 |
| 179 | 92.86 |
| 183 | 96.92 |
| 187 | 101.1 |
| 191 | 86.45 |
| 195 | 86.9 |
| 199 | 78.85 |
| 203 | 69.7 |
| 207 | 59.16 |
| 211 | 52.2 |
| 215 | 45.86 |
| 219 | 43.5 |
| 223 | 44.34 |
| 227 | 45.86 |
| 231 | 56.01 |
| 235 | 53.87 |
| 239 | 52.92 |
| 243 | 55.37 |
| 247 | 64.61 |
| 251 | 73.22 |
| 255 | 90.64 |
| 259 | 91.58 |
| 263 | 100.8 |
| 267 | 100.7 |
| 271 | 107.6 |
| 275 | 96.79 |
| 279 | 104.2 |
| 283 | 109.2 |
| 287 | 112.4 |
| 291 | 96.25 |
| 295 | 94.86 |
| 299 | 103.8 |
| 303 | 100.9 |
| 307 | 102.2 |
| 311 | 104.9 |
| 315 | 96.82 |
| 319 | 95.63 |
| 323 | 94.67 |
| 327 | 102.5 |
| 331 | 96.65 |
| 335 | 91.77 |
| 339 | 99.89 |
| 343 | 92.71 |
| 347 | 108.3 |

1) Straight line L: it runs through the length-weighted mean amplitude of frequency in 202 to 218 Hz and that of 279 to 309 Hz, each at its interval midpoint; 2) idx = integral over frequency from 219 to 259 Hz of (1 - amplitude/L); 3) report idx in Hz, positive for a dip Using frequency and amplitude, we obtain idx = 6.7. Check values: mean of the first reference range 55.1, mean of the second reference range 103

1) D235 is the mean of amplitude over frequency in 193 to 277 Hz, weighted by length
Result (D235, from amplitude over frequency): 70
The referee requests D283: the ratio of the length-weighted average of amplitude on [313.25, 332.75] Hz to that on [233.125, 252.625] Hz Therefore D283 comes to 1.6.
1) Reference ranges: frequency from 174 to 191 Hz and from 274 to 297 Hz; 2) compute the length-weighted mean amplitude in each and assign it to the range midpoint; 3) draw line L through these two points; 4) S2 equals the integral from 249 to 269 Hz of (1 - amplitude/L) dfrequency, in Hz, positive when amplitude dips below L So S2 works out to 1.9 Hz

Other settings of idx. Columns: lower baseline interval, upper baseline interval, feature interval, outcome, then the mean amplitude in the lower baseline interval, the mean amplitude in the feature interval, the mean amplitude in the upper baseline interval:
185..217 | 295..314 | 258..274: -1.68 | 72.5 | 100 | 102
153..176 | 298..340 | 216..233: 8.74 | 96.5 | 47.3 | 98.9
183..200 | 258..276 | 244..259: 3.25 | 89.9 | 76.8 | 100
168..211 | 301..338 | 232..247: 5.73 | 84.7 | 55.6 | 98.5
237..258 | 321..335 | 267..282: -4.80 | 68.5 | 103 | 97.1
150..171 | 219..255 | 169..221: 2.06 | 97.3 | 77.1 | 57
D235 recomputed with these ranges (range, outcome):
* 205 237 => 50.1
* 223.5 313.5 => 86.6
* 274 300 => 103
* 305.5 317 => 101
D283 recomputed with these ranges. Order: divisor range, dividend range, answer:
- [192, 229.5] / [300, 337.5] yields 1.67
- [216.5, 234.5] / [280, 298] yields 2.15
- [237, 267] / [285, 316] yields 1.32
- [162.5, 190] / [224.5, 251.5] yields 0.59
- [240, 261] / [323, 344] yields 1.31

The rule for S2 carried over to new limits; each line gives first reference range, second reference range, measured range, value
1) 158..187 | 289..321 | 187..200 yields 1.3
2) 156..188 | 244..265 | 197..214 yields 5.1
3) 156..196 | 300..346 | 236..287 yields 4.9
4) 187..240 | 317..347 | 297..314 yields -2.6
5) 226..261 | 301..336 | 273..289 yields -4.6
